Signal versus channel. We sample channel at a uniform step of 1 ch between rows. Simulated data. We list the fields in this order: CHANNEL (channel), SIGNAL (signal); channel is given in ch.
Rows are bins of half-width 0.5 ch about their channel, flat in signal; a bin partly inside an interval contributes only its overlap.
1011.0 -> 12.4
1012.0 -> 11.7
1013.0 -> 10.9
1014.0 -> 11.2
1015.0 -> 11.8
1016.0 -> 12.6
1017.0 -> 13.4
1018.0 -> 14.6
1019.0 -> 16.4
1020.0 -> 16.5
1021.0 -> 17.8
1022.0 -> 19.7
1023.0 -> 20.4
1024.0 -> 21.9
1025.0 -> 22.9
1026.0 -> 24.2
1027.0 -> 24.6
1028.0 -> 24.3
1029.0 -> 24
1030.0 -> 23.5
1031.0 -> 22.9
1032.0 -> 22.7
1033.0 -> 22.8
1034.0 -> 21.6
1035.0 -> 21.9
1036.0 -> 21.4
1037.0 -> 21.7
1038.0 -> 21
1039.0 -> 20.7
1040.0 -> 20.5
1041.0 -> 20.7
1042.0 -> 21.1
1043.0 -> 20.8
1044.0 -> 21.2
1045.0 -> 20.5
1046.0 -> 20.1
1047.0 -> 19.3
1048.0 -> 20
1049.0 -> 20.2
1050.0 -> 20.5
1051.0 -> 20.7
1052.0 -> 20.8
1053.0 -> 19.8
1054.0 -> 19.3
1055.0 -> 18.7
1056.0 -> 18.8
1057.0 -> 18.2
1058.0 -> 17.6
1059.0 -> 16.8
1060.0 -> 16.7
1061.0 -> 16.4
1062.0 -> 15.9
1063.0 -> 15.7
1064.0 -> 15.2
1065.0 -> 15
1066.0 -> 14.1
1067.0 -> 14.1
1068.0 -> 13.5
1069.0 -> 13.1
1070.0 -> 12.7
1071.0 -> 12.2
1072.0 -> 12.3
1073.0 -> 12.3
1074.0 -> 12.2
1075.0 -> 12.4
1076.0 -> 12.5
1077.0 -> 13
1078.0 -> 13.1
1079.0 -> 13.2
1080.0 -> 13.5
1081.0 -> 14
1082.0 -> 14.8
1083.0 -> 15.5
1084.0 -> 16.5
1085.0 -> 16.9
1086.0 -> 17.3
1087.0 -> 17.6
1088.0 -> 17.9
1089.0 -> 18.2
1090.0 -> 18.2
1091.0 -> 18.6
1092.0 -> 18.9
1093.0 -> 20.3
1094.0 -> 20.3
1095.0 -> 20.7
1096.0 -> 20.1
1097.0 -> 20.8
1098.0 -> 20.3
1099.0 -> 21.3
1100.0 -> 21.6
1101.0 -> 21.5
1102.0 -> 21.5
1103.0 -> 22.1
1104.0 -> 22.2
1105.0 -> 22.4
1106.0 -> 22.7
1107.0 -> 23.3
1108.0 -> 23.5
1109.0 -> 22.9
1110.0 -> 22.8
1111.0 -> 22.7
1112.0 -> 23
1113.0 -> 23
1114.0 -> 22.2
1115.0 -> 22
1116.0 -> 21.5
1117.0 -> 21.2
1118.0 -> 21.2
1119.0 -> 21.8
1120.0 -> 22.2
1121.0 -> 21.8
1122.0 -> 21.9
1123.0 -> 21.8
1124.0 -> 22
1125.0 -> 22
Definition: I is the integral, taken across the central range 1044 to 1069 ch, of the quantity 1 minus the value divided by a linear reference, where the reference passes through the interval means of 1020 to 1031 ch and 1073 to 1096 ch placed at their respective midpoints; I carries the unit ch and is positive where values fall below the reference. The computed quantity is 1.6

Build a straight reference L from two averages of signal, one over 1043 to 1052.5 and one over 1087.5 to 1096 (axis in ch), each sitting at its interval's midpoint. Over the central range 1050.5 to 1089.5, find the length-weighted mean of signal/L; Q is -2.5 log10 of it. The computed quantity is 0.26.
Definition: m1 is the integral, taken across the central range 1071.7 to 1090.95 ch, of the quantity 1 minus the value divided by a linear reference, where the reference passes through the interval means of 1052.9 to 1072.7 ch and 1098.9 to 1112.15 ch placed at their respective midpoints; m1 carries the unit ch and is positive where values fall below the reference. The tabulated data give 3.9 ch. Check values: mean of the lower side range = 15.7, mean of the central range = 14.9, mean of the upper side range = 22.4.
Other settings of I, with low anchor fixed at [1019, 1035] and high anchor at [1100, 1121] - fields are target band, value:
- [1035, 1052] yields 0.94 ch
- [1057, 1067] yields 2.75 ch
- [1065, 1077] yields 4.95 ch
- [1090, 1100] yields 0.93 ch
